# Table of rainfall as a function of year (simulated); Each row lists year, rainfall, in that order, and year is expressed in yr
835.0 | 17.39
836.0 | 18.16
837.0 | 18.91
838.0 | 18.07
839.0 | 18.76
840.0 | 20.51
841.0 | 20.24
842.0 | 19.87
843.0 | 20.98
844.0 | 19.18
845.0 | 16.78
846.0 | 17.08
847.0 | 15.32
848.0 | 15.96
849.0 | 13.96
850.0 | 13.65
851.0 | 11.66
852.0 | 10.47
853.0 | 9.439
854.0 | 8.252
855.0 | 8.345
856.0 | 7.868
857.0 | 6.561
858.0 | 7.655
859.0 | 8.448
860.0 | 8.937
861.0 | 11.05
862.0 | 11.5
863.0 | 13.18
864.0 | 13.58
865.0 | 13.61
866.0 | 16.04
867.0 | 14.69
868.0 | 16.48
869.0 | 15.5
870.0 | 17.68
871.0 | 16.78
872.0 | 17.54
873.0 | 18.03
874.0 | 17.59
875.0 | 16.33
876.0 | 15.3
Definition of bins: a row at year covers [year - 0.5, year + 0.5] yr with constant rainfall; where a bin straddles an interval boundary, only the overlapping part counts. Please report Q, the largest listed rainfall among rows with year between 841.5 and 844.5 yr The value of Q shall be 20.98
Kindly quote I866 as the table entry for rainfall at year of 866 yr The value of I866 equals 16.04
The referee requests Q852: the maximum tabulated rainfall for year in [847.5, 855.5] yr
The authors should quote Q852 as 15.96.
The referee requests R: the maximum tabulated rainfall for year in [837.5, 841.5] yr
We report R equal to 20.51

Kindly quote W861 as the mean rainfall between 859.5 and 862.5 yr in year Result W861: 10.5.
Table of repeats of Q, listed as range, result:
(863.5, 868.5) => 16.48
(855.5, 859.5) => 8.448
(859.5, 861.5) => 11.05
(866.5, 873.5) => 18.03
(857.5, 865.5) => 13.61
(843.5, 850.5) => 19.18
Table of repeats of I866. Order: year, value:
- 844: 19.18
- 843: 20.98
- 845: 16.78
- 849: 13.96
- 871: 16.78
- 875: 16.33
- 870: 17.68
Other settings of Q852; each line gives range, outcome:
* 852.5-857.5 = 9.439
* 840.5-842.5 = 20.24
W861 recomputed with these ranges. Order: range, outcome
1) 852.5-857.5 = 8.09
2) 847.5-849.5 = 15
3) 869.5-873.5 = 17.5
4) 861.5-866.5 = 13.6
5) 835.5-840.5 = 18.9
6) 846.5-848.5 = 15.6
